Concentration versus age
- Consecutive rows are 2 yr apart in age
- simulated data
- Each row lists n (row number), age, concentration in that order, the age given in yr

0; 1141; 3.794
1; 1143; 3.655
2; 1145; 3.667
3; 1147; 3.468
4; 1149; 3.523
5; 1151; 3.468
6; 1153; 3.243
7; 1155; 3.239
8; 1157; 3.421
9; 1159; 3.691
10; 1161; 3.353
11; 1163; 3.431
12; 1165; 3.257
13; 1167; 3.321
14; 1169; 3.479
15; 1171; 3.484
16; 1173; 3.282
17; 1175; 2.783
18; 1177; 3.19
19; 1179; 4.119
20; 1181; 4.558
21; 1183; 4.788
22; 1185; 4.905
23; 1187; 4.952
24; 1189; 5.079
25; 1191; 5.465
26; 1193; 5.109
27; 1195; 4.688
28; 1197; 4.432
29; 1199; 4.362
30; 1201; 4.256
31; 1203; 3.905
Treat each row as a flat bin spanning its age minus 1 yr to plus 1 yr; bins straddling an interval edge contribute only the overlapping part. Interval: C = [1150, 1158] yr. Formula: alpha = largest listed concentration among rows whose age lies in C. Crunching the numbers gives 3.468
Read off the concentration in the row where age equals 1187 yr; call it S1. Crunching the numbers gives 4.952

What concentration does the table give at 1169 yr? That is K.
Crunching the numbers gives 3.479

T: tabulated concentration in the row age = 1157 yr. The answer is 3.421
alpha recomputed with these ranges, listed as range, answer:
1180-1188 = 4.952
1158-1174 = 3.691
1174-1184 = 4.788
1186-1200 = 5.465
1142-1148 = 3.667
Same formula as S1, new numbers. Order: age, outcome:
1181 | 4.558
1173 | 3.282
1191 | 5.465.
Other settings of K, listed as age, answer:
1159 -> 3.691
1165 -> 3.257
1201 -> 4.256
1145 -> 3.667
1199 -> 4.362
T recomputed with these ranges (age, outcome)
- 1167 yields 3.321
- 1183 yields 4.788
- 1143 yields 3.655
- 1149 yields 3.523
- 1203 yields 3.905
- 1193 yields 5.109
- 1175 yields 2.783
